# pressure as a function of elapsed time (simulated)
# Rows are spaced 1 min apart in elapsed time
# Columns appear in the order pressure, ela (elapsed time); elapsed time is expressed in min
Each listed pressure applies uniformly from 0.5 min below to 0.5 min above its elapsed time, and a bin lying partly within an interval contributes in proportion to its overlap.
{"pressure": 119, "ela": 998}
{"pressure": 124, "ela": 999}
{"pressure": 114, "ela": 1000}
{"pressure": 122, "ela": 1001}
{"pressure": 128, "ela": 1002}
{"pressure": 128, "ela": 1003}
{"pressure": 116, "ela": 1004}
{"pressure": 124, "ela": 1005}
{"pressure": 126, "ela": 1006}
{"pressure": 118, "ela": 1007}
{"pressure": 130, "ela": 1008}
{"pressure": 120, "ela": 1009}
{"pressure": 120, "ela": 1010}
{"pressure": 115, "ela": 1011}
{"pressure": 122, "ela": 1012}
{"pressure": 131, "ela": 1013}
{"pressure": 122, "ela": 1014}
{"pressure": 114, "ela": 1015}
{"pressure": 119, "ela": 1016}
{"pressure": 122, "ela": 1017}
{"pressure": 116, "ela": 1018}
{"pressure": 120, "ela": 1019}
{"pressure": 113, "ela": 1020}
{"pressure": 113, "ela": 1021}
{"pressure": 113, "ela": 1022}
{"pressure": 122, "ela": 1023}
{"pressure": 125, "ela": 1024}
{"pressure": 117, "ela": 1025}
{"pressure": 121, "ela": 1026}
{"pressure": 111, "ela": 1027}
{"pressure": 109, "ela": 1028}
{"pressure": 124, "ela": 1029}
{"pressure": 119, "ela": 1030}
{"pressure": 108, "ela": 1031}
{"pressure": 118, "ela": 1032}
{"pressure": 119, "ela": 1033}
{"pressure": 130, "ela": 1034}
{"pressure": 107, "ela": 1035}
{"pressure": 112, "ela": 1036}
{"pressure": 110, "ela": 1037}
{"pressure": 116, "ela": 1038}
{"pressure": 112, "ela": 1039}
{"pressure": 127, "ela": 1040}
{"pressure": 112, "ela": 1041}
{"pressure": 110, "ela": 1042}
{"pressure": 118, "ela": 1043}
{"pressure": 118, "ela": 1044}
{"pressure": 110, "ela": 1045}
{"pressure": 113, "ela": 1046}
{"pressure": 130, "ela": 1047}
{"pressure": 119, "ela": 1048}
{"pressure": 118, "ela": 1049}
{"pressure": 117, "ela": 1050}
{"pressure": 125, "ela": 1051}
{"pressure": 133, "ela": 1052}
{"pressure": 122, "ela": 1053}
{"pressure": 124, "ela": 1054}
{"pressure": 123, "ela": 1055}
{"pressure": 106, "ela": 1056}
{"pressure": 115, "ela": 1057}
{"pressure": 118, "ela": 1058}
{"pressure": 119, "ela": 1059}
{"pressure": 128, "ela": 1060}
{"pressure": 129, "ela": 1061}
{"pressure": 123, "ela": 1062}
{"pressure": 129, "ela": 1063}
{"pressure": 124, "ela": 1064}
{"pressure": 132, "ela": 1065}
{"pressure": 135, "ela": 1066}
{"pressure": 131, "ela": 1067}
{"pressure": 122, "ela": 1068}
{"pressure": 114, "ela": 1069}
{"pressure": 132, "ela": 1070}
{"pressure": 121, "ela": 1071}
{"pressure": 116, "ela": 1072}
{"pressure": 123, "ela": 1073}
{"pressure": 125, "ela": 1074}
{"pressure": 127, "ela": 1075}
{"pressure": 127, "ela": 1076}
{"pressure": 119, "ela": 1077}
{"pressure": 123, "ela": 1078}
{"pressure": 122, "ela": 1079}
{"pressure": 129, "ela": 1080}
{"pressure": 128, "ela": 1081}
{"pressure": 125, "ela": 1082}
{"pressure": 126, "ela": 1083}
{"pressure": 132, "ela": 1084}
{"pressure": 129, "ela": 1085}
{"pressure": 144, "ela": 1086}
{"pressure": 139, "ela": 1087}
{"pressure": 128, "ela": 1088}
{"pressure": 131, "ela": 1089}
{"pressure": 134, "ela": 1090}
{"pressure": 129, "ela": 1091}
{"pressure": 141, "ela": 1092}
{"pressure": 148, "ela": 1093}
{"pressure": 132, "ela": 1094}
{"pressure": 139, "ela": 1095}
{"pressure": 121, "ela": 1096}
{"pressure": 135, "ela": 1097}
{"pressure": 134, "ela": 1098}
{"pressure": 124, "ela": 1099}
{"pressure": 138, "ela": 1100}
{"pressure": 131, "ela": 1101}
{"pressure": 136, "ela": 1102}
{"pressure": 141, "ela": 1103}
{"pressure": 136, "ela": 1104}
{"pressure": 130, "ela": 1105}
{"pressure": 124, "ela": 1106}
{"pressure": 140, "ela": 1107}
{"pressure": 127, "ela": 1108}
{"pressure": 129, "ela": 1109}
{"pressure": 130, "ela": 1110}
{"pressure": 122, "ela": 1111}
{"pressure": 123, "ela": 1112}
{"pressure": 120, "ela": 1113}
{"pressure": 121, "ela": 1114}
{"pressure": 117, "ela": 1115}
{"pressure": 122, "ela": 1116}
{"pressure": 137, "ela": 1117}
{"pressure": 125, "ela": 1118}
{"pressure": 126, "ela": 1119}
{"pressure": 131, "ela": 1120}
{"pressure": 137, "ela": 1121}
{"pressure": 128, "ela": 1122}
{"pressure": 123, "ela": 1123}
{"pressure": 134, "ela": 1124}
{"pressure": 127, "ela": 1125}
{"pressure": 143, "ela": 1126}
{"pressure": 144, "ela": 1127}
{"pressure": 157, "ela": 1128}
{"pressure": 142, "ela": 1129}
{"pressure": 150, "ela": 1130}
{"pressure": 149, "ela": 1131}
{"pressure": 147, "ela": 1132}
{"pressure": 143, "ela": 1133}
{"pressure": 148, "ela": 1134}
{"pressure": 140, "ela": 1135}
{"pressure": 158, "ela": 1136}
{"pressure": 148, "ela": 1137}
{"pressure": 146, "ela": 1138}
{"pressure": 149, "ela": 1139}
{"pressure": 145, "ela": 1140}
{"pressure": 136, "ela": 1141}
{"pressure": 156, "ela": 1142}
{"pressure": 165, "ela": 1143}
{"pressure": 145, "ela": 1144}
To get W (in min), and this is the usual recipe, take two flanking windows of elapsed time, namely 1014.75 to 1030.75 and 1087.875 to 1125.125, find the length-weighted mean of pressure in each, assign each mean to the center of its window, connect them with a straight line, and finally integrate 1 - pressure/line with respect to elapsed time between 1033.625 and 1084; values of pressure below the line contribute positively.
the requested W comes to 0.56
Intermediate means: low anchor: 117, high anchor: 130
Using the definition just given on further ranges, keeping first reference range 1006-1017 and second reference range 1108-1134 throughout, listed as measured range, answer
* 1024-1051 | 1.6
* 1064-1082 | 0.4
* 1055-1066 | 0.3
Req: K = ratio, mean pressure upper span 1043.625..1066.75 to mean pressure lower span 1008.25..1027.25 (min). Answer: 1.0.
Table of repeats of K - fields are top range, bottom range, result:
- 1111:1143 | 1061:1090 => 1.09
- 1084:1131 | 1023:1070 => 1.11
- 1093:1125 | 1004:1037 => 1.09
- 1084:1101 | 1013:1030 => 1.14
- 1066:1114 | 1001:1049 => 1.09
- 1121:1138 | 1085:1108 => 1.06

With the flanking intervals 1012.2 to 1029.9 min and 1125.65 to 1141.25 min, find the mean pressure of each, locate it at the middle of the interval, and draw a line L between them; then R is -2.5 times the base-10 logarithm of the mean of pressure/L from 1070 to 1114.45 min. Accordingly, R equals 0.055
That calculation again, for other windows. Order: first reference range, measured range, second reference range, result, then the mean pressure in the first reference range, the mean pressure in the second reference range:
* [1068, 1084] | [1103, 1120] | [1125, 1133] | 0.09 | 124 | 146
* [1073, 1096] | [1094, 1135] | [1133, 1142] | 0.05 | 130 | 147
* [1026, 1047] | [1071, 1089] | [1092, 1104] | 0.02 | 116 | 135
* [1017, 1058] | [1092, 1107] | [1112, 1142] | -0.02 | 117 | 138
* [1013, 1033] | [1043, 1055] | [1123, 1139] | 0.03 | 118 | 144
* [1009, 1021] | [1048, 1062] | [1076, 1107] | 0.04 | 119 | 132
